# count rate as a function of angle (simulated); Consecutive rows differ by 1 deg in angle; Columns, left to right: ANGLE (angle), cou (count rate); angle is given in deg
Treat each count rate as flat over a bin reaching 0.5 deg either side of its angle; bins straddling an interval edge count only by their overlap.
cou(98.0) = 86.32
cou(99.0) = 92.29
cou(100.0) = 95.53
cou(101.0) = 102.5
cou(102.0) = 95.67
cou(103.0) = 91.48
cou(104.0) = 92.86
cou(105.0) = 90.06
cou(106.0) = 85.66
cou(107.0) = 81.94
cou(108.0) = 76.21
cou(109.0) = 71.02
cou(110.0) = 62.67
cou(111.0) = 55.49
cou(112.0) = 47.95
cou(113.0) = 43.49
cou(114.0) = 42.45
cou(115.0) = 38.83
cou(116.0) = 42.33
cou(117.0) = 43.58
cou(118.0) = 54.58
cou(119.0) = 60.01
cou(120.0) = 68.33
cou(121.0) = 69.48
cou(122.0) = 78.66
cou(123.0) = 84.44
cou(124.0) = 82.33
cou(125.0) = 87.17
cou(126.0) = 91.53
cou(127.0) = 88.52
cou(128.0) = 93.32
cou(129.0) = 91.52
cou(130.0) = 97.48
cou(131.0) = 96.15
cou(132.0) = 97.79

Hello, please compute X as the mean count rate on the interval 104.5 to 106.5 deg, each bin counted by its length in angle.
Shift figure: 87.9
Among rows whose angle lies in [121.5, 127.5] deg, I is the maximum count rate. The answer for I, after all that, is 91.53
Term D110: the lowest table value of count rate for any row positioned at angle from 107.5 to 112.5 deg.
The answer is 47.95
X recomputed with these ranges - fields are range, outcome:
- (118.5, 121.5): 65.9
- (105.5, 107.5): 83.8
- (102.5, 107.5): 88.4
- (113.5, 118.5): 44.4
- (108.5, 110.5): 66.8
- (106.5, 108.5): 79.1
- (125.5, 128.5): 91.1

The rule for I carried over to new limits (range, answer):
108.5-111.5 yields 71.02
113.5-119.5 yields 60.01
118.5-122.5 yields 78.66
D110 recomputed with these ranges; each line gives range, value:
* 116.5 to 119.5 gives 43.58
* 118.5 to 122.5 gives 60.01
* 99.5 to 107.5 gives 81.94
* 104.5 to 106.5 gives 85.66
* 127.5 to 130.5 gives 91.52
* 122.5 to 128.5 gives 82.33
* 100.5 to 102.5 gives 95.67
